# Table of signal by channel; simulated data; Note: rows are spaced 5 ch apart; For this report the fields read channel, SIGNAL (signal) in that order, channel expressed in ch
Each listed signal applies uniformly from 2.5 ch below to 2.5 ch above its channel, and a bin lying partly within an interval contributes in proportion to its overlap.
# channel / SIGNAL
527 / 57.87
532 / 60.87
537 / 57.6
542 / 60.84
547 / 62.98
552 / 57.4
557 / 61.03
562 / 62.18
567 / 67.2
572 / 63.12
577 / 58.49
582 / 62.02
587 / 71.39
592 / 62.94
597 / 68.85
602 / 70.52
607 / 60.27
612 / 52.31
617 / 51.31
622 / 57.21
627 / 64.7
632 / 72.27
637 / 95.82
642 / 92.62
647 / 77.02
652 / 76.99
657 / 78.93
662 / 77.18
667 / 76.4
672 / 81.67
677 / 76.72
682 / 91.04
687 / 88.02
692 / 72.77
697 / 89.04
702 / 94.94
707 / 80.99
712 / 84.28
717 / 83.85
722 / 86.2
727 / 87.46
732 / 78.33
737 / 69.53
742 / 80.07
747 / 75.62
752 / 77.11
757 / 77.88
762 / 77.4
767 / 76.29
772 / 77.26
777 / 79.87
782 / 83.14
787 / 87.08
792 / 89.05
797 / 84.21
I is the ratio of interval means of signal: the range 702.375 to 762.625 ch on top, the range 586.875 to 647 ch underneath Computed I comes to 1.17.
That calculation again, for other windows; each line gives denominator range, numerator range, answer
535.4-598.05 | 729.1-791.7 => 1.26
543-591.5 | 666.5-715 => 1.34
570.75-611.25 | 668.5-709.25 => 1.31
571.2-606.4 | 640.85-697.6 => 1.24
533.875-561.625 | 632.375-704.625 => 1.38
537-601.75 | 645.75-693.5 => 1.26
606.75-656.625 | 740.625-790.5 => 1.12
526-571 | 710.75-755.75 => 1.31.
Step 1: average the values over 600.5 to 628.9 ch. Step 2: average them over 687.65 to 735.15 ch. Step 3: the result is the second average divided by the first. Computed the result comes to 1.43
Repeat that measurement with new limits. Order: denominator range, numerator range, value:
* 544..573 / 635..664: 1.33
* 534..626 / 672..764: 1.33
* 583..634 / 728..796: 1.26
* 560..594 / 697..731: 1.35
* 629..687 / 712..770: 0.97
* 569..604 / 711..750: 1.23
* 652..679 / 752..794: 1.03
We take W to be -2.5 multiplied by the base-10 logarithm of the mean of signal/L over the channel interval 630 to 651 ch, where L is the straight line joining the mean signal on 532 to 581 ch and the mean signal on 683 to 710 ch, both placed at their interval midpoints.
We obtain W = -0.115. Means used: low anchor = 61.2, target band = 84.2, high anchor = 85.5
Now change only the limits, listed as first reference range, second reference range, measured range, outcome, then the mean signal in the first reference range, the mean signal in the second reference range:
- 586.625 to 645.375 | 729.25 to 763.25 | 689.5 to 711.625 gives -0.15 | 68.4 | 76.6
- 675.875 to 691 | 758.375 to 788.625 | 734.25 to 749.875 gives 0.09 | 84.8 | 79.9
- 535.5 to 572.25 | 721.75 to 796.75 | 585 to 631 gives 0.07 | 61.6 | 80.1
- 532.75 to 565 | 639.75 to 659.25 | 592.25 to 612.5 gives 0.12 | 60.5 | 81.3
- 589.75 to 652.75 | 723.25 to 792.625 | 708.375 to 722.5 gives -0.11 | 69.3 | 79.6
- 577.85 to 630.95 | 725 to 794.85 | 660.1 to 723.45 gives -0.16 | 62.3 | 79.7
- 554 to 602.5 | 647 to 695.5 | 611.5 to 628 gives 0.26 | 64.5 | 80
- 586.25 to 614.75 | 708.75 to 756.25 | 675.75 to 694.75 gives -0.11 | 63.8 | 80.2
